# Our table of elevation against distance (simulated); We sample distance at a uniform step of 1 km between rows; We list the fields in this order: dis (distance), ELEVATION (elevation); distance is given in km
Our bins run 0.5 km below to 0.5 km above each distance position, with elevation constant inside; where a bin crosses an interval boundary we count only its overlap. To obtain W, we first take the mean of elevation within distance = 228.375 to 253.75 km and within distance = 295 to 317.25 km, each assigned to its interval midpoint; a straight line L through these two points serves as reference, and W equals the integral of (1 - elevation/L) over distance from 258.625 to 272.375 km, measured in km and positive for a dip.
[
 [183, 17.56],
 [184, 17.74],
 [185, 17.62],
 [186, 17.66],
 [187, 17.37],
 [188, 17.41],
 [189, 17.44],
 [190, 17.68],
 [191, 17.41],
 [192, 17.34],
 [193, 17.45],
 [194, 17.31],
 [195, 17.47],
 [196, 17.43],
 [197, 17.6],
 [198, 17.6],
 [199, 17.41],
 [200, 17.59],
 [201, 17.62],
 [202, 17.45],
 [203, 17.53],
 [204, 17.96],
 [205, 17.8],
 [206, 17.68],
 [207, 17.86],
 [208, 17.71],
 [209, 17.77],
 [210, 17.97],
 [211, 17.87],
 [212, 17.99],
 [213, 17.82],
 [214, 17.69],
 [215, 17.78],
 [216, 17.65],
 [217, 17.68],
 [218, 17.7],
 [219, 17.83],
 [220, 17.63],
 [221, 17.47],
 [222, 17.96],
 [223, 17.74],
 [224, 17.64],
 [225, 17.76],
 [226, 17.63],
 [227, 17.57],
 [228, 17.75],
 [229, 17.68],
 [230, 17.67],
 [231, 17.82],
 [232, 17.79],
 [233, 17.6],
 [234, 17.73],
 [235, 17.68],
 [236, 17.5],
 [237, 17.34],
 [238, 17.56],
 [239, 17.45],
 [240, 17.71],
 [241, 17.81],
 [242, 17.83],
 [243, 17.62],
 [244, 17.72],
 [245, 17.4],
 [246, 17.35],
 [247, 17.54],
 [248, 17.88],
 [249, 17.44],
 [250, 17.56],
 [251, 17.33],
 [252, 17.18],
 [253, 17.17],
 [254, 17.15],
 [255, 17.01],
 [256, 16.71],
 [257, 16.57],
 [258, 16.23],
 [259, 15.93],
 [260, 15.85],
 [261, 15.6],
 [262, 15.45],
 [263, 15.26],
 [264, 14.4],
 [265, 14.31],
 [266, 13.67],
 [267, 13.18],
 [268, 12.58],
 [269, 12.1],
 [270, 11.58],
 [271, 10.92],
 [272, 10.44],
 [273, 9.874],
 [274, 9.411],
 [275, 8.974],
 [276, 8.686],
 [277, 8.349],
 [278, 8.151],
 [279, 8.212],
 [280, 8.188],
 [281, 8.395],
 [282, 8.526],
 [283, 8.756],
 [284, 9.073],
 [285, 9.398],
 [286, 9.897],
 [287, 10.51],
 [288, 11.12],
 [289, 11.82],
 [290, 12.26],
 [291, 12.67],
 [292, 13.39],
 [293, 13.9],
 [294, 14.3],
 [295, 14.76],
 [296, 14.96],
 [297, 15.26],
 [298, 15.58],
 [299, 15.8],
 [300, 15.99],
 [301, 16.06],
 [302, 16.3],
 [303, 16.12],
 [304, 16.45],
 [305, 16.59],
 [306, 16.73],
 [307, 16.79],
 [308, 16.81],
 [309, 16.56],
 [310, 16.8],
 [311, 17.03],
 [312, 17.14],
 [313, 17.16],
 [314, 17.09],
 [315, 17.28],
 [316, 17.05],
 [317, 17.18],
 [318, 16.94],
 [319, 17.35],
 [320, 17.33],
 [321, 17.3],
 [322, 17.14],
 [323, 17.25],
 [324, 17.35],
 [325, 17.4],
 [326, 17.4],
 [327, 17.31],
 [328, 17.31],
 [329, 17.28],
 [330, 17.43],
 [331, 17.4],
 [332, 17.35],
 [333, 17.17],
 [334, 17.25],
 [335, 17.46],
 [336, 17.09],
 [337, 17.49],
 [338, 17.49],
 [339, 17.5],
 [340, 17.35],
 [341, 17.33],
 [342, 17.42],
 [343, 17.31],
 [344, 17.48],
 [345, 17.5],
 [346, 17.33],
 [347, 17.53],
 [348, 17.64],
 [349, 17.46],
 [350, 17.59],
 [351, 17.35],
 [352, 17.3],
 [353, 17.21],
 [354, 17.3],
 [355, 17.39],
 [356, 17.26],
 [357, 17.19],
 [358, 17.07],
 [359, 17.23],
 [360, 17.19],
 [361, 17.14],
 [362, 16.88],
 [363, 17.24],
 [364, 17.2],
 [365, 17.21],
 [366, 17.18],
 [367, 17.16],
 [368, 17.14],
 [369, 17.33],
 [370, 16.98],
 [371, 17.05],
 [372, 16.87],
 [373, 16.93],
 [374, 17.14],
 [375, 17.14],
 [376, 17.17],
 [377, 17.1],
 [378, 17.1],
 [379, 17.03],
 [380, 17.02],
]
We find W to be 2.79 km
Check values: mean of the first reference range 17.6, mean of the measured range 13.7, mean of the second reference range 16.4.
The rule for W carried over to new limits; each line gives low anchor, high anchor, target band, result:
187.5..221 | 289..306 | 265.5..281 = 5.4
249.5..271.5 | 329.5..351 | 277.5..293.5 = 5.7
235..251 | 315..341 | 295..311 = 1.1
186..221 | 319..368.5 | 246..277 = 5.5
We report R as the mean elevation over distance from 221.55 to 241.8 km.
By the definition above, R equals 17.7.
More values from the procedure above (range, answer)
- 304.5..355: 17.2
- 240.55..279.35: 14.5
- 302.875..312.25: 16.7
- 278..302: 12.1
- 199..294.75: 15.3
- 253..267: 15.7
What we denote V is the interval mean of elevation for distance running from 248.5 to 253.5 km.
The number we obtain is 17.3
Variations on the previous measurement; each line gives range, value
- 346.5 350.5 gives 17.6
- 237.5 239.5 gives 17.5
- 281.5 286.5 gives 9.13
